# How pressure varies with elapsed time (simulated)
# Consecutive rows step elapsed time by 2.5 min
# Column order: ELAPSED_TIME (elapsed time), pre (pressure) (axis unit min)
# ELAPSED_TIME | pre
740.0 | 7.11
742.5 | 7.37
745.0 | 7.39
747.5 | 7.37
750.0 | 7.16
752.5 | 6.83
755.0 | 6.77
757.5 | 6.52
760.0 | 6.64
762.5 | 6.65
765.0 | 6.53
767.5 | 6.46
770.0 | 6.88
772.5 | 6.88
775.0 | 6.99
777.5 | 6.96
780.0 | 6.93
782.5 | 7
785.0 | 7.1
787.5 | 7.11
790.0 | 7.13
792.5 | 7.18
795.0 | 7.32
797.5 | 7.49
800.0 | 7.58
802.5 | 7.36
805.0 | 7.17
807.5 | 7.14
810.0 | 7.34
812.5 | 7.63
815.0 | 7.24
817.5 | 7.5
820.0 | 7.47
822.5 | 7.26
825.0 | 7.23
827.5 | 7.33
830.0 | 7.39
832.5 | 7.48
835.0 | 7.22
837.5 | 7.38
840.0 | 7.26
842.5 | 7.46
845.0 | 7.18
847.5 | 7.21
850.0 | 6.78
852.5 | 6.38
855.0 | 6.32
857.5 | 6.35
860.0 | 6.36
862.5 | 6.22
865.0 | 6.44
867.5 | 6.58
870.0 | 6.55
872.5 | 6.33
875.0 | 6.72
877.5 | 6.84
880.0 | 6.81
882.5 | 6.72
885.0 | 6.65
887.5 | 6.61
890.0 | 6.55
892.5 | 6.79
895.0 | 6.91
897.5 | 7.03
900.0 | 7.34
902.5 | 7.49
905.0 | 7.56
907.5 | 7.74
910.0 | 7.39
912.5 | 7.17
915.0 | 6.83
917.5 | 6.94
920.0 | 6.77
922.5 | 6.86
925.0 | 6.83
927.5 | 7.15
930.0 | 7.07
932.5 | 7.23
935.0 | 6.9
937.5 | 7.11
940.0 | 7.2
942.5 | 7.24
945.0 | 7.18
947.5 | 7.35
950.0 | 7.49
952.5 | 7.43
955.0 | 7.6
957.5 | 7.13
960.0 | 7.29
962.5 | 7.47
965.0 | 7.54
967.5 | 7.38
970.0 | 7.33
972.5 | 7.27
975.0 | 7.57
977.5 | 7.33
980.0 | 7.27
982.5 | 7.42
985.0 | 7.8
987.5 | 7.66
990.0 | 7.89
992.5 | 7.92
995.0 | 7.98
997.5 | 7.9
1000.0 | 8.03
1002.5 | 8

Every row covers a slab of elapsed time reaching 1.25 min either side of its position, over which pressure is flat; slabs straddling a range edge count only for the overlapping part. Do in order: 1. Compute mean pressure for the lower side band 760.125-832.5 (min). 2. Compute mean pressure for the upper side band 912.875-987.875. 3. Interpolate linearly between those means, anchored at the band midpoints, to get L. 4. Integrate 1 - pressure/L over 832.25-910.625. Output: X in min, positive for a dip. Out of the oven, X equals 3.4 min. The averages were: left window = 7.15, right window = 7.25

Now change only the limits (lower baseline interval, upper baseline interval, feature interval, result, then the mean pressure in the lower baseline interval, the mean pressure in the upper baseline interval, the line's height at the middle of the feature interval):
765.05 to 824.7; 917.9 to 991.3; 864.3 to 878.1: 1.26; 7.17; 7.3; 7.23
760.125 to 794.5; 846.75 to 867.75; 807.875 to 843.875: -3.82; 6.91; 6.5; 6.66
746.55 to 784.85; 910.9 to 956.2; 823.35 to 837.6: -0.78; 6.84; 7.13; 6.95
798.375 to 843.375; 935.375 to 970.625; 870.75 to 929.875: 3.09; 7.36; 7.33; 7.34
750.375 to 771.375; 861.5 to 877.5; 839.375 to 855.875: -1.01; 6.68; 6.51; 6.54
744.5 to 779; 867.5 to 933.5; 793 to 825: -2.24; 6.85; 6.95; 6.88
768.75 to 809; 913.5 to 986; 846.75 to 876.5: 2.79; 7.14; 7.24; 7.18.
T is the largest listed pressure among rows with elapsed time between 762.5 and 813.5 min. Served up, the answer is 7.63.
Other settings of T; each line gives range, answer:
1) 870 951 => 7.74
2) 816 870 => 7.5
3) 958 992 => 7.89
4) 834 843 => 7.46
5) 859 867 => 6.44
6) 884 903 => 7.49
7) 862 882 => 6.84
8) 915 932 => 7.15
